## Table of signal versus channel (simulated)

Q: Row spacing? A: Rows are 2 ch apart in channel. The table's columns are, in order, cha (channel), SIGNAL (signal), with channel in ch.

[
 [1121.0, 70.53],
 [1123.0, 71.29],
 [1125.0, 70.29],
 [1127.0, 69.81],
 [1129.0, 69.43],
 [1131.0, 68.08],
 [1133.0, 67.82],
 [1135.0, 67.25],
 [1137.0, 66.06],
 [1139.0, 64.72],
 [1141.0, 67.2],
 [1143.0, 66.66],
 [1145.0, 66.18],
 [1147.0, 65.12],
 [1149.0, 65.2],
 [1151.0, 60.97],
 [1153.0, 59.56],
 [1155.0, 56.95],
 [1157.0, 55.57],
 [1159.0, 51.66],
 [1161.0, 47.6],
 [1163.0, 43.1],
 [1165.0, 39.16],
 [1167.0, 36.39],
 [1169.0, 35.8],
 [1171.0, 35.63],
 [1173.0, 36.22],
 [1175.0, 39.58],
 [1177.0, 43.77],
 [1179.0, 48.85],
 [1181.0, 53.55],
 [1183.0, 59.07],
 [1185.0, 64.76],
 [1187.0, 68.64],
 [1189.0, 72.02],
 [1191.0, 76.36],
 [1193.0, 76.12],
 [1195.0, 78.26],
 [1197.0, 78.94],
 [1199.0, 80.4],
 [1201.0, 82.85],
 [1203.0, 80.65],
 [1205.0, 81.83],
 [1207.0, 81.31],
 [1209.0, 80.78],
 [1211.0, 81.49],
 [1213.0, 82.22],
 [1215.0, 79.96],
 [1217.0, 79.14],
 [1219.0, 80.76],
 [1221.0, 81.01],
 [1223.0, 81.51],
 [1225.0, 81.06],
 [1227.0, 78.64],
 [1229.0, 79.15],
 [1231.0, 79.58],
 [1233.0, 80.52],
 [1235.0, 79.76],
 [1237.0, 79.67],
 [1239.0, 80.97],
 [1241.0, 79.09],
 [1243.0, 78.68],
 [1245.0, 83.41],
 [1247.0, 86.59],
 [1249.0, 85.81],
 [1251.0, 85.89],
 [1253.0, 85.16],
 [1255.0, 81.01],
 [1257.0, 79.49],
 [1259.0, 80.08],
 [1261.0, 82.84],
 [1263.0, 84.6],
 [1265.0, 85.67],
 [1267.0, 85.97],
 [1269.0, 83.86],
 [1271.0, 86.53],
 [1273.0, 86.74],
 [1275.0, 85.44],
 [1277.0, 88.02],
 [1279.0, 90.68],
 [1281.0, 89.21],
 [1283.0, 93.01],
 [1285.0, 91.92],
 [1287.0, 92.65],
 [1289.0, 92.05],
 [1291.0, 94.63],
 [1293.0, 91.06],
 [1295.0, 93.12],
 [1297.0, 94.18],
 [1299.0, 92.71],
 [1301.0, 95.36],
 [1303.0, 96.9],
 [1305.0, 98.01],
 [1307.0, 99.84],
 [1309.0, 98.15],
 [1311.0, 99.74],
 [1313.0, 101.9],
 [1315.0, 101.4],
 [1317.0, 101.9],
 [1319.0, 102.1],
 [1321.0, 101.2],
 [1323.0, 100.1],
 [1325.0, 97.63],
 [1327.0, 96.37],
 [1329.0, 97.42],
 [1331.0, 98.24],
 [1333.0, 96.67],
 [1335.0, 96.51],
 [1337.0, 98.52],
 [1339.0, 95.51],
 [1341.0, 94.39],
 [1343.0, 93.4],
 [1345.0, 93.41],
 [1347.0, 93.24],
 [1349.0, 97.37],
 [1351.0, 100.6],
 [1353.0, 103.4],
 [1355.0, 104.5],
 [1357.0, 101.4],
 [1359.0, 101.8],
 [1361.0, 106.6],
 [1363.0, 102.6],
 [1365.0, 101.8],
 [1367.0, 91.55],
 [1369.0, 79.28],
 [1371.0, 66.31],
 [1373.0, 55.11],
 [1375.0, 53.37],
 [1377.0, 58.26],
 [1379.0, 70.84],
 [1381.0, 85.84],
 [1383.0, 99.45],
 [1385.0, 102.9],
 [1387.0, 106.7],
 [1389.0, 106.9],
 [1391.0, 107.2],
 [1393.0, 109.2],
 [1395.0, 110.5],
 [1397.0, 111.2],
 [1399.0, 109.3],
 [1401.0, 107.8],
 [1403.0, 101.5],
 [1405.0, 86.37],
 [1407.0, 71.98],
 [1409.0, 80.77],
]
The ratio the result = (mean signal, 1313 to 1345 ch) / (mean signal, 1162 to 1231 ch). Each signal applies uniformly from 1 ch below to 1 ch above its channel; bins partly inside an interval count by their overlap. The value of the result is 1.46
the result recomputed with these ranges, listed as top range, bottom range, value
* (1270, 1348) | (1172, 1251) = 1.28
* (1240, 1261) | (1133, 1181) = 1.55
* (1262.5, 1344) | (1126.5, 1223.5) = 1.46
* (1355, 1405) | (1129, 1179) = 1.72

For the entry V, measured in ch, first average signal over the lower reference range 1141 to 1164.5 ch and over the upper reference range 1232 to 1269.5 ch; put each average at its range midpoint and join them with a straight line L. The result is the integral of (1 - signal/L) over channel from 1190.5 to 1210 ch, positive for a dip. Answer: -2.76 ch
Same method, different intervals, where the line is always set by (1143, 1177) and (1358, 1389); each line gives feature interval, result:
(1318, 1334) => -4.2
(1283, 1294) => -3.2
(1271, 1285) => -3.8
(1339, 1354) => -2.7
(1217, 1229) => -3.9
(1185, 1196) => -3.6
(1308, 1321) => -4.2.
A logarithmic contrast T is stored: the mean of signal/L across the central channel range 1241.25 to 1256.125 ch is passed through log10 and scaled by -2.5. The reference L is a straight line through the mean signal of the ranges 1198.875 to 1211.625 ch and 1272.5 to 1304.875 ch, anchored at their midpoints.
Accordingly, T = 0.043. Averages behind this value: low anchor 81.4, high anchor 92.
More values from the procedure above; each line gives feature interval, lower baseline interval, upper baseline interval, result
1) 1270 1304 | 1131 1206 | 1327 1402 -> -0.13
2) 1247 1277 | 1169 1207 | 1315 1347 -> -0.04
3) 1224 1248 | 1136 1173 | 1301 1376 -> -0.12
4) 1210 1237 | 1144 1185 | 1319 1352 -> -0.21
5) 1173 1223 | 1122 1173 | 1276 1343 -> -0.02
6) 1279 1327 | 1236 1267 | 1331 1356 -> -0.06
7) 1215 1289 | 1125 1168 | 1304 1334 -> 0.00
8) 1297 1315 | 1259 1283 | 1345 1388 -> -0.12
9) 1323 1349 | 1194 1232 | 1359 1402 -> -0.08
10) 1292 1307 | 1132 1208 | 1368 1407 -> -0.20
